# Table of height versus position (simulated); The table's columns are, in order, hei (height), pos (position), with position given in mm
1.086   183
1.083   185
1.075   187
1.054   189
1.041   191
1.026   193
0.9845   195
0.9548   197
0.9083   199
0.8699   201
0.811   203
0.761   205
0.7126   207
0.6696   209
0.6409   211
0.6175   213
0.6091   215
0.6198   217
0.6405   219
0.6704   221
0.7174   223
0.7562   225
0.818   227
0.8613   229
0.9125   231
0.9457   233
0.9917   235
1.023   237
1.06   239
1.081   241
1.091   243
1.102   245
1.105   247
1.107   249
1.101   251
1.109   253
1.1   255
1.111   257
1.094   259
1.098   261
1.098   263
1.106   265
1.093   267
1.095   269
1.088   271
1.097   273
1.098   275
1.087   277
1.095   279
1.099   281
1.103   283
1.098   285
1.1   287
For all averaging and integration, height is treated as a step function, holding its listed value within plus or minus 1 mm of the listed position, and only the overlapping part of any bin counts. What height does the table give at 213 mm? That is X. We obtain 0.6175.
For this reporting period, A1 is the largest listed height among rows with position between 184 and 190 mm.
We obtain 1.083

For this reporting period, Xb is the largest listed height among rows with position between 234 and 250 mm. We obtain 1.107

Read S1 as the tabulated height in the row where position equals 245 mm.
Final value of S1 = 1.102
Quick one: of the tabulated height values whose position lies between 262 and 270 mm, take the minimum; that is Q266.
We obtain 1.093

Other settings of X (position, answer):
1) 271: 1.088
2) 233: 0.9457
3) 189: 1.054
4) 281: 1.099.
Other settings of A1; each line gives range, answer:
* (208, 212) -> 0.6696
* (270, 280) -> 1.098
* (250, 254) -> 1.109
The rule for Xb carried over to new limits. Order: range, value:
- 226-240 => 1.06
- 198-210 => 0.9083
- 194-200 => 0.9845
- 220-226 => 0.7562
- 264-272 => 1.106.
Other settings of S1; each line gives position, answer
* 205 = 0.761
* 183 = 1.086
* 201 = 0.8699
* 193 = 1.026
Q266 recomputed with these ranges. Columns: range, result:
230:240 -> 0.9125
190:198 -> 0.9548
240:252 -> 1.081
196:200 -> 0.9083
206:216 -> 0.6091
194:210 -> 0.6696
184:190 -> 1.054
